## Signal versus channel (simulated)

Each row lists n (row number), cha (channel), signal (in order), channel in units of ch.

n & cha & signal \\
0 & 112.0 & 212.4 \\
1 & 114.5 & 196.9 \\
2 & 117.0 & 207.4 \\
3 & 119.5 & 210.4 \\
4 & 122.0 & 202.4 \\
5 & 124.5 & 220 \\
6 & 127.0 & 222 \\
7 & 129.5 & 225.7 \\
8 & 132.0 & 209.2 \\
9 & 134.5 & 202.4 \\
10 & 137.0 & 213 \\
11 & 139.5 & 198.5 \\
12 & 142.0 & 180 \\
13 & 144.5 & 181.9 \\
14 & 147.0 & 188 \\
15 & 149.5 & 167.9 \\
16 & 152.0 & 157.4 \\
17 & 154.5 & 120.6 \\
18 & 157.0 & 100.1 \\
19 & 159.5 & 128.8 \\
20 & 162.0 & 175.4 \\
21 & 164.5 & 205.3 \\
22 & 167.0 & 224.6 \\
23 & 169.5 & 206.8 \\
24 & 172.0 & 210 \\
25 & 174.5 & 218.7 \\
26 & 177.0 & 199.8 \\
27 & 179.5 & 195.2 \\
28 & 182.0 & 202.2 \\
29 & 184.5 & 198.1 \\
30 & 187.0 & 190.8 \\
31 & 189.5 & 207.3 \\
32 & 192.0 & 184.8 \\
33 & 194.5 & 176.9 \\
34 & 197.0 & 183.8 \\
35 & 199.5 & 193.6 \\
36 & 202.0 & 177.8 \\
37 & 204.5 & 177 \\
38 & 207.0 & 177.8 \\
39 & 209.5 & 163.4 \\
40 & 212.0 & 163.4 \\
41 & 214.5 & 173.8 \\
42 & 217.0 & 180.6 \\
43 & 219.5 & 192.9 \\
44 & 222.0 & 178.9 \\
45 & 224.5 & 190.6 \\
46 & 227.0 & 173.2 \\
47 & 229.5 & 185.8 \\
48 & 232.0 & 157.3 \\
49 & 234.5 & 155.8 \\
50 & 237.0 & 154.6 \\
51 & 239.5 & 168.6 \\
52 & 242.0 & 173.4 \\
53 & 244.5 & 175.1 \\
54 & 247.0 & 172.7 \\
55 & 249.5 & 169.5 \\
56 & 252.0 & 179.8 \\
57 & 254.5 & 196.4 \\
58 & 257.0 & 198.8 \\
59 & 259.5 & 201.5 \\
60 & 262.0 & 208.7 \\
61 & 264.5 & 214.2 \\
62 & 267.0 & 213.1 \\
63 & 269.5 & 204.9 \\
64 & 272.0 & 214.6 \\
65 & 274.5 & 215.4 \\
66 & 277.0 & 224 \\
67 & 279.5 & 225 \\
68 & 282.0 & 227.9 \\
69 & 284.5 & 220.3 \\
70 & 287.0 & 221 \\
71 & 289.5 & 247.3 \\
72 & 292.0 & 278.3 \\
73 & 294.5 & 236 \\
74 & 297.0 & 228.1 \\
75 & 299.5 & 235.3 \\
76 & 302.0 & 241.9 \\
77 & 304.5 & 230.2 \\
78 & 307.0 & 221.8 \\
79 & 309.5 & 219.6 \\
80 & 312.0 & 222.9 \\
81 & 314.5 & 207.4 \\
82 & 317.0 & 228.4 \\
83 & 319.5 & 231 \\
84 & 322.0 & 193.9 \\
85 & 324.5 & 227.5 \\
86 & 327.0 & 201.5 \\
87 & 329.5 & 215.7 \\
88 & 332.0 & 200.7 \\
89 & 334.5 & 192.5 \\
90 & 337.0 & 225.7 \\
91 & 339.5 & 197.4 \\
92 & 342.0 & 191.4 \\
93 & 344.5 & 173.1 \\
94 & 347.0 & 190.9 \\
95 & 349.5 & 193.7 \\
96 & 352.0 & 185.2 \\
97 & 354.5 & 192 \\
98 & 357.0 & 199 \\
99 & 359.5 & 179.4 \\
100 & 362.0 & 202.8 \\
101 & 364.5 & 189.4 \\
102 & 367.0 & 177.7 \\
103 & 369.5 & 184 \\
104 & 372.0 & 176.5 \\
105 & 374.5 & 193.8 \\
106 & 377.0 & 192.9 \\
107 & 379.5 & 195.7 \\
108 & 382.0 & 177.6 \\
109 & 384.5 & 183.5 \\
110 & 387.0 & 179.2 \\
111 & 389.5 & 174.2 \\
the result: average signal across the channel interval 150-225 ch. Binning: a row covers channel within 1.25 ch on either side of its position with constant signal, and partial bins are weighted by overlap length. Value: 182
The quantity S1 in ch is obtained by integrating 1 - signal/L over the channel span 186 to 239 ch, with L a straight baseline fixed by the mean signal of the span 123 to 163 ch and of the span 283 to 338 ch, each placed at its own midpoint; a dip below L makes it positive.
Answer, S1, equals 5.50 ch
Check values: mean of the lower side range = 181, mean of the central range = 178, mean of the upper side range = 224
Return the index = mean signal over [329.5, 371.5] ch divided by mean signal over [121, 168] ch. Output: 1.0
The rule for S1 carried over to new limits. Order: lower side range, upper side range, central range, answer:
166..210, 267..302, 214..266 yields 7.7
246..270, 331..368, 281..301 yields -4.3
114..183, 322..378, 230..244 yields 2.1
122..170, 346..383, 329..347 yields -0.9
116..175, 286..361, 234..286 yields 2.2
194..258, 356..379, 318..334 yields -2.3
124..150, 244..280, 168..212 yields 2.1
